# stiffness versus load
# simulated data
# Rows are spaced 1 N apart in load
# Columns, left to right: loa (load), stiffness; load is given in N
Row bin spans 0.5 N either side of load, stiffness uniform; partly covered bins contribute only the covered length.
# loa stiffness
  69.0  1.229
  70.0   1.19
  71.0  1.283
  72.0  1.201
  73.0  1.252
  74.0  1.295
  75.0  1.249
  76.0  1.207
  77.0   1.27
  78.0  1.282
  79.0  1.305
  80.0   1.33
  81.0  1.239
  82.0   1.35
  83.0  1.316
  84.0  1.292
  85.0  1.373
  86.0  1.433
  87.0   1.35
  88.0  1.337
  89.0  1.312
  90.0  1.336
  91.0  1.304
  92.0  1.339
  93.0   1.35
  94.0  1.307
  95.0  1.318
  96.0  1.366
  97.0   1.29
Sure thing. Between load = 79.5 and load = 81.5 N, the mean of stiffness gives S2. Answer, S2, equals 1.28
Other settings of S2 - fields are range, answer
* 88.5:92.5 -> 1.32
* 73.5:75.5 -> 1.27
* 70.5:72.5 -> 1.24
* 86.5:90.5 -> 1.33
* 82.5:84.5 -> 1.3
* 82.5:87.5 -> 1.35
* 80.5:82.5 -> 1.29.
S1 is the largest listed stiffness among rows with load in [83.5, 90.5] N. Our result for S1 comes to 1.433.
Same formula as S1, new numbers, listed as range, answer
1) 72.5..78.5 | 1.295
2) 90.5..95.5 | 1.35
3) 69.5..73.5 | 1.283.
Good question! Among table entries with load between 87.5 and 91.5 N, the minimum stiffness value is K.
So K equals 1.304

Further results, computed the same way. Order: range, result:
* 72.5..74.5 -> 1.252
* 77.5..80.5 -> 1.282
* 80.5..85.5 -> 1.239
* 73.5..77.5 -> 1.207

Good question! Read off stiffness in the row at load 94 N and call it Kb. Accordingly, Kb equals 1.307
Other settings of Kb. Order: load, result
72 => 1.201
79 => 1.305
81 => 1.239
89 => 1.312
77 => 1.27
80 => 1.33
